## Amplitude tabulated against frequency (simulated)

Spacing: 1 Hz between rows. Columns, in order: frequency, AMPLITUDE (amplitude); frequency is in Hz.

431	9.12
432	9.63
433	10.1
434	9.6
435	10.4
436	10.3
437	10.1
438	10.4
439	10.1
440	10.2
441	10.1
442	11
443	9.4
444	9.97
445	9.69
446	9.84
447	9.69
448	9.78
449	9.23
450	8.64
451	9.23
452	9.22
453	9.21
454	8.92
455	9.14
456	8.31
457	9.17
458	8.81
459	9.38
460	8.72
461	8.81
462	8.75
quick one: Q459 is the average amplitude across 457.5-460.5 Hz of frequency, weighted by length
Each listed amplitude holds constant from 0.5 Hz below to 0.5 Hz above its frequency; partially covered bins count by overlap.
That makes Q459 8.97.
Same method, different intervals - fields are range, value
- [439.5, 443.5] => 10.2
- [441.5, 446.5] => 9.98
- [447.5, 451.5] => 9.22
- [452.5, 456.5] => 8.9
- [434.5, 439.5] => 10.3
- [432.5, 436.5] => 10.1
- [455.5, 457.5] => 8.74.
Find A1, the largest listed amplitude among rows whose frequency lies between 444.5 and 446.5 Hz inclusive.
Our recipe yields 9.84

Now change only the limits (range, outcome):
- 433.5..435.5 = 10.4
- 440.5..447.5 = 11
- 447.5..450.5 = 9.78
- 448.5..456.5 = 9.23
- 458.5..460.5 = 9.38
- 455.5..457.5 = 9.17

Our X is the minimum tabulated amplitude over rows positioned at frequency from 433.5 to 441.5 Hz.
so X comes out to 9.6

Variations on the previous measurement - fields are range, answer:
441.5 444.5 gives 9.4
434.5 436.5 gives 10.3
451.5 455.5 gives 8.92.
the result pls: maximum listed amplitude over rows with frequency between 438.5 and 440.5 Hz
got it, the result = 10.2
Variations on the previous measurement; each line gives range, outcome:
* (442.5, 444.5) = 9.97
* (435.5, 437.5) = 10.3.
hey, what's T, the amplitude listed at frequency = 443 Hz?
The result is 9.4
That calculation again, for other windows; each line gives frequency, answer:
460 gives 8.72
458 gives 8.81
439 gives 10.1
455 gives 9.14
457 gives 9.17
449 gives 9.23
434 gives 9.6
